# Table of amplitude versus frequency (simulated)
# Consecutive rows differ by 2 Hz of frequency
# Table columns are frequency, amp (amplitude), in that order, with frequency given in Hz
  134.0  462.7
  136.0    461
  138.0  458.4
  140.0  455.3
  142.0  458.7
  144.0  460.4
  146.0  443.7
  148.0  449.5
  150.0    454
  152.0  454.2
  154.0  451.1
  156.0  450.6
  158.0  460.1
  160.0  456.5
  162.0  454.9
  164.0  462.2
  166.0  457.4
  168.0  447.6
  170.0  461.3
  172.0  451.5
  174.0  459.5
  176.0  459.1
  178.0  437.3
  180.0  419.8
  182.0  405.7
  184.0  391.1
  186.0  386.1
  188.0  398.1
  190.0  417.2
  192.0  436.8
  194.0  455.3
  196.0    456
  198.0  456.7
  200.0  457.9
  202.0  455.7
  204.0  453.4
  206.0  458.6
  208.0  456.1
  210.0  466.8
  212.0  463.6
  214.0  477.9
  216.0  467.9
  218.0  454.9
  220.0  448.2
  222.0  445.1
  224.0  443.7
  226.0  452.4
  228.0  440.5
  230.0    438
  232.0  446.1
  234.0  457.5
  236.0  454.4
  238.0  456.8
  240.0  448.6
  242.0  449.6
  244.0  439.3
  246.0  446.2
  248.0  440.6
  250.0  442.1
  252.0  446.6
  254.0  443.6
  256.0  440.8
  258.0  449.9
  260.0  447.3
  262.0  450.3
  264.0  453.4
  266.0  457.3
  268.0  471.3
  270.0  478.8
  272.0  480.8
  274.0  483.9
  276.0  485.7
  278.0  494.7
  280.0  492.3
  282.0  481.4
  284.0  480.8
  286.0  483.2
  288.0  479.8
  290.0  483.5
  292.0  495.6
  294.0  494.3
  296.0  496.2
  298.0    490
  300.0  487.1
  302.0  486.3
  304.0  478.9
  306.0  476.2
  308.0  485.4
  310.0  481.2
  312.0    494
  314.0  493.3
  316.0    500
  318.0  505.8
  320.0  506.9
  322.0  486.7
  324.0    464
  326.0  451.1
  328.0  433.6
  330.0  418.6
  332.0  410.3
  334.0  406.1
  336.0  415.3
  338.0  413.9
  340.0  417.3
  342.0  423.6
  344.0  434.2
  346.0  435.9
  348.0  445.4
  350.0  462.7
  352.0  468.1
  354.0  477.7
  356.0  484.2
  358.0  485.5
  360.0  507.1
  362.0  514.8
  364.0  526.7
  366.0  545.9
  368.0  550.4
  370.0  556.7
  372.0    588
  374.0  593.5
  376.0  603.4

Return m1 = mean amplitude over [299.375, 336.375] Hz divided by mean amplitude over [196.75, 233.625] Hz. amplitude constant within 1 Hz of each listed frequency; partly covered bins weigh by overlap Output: 1.0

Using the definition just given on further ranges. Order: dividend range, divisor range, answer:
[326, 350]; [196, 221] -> 0.93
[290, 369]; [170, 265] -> 1.06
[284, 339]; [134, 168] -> 1.03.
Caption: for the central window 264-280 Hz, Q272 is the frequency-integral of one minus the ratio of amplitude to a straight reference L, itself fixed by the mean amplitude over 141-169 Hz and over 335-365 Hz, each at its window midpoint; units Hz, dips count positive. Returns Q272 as -0.70 Hz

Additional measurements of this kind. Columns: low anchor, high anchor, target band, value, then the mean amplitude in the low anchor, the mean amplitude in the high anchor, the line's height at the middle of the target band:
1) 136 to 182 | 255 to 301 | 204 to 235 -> 0.7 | 452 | 476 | 464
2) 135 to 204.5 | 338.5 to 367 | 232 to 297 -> -0.8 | 445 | 472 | 459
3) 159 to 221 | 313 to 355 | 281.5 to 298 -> -1.4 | 446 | 451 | 449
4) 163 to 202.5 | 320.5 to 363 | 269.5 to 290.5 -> -1.8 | 438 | 451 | 446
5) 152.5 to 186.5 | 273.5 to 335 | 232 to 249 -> 0.4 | 443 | 478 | 461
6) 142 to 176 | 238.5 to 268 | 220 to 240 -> 0.1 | 455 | 448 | 450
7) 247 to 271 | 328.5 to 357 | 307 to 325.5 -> -2.0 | 452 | 437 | 441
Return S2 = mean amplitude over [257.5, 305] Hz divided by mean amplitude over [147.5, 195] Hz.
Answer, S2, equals 1.09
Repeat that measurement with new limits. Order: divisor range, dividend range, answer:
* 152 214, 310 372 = 1.06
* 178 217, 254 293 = 1.07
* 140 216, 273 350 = 1.05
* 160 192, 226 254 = 1.03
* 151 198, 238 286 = 1.05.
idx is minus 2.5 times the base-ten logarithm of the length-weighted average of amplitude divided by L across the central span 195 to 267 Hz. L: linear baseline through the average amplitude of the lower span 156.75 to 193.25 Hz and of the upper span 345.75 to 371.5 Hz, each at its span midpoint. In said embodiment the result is 0.01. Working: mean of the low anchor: 437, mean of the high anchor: 501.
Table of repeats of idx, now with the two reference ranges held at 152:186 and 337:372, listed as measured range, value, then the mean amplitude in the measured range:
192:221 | -0.016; 458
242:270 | 0.030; 449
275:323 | -0.041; 489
